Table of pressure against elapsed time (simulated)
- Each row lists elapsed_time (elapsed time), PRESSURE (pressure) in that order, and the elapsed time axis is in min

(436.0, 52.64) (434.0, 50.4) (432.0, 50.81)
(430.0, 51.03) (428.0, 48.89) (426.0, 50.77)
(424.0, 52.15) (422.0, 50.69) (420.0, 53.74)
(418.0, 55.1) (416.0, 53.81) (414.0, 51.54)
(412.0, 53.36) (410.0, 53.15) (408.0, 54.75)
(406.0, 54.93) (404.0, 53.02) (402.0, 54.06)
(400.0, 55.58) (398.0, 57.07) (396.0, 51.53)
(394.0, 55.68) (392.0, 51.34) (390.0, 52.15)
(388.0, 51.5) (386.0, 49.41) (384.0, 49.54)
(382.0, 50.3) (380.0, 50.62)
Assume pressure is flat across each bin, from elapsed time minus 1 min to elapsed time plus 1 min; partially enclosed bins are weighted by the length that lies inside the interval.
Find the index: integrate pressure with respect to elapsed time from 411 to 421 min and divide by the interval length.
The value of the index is 53.5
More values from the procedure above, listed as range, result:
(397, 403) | 55.6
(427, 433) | 50.2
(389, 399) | 53.6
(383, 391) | 50.6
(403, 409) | 54.2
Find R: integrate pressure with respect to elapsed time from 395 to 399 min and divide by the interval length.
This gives 54.3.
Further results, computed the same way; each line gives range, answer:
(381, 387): 49.8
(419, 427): 51.8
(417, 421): 54.4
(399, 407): 54.4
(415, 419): 54.5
